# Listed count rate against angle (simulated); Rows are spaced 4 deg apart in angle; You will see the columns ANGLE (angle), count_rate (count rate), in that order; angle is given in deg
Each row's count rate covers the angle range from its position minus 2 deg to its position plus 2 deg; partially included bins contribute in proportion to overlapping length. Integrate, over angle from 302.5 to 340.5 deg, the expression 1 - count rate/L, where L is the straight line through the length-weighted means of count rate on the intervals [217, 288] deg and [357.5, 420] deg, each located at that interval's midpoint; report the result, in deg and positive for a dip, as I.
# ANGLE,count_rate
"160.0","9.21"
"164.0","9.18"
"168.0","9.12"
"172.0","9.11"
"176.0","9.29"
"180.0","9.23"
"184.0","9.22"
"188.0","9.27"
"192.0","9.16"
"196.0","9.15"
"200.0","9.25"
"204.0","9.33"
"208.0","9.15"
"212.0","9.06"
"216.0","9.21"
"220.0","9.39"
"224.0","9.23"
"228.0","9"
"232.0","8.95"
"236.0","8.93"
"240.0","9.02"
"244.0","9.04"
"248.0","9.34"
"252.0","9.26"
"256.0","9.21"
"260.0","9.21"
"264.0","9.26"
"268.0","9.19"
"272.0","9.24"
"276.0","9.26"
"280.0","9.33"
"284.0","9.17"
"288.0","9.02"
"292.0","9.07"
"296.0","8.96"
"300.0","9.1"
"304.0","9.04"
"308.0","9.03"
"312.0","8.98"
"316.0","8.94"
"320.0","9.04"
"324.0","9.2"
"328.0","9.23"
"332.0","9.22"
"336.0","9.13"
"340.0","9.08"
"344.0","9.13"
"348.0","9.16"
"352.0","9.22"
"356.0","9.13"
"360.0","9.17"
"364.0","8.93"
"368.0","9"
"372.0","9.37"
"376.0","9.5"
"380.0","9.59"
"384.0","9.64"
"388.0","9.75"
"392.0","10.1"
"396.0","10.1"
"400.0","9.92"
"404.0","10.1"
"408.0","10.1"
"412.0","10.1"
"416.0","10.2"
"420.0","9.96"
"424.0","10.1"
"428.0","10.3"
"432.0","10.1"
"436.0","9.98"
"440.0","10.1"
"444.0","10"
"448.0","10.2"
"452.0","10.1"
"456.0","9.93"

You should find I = 1.43 deg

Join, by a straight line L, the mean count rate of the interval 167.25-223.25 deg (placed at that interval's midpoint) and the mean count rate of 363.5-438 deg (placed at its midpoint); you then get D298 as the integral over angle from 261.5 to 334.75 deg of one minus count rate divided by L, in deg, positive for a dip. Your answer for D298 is 3.11 deg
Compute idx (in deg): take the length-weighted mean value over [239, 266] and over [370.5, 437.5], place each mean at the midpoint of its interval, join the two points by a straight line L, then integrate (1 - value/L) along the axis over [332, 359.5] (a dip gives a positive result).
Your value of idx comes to 1.4 deg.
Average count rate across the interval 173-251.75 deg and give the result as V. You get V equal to 9.17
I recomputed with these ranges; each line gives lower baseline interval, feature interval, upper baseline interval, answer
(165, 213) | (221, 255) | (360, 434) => 0.8 deg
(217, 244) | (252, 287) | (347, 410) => -0.1 deg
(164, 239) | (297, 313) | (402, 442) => 1.0 deg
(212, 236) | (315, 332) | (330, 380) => 0.1 deg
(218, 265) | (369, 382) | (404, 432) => 0.6 deg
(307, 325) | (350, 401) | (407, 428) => 1.0 deg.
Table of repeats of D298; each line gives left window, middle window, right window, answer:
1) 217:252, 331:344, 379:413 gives 0.7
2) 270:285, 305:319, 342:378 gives 0.4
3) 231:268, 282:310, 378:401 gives 1.0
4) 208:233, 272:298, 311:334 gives -0.1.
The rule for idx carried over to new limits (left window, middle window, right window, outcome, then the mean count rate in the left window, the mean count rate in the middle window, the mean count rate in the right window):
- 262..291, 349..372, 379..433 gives 1.4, 9.21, 9.12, 10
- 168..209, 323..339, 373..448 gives 0.9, 9.21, 9.19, 9.98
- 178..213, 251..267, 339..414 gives 0.2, 9.21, 9.23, 9.54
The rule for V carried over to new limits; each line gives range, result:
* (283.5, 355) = 9.09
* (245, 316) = 9.15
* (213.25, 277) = 9.17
